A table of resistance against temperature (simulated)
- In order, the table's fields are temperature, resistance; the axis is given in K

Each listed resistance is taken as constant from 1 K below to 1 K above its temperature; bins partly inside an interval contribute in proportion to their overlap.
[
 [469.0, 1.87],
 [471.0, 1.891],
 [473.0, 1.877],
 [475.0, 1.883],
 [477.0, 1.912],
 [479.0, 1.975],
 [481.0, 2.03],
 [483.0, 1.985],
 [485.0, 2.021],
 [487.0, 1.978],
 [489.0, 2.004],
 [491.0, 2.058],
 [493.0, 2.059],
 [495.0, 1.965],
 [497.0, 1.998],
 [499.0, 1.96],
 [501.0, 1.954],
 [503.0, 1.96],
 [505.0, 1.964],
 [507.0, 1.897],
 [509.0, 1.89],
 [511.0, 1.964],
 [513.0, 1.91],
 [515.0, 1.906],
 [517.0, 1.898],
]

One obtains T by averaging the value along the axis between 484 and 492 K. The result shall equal 2.02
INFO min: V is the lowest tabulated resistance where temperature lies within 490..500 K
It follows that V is 1.96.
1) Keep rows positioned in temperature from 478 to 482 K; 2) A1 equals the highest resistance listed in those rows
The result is 2.03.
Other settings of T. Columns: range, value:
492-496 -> 2.01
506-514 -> 1.92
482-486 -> 2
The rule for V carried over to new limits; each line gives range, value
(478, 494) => 1.975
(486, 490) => 1.978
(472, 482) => 1.877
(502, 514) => 1.89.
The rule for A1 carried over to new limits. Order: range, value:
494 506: 1.998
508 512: 1.964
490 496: 2.059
